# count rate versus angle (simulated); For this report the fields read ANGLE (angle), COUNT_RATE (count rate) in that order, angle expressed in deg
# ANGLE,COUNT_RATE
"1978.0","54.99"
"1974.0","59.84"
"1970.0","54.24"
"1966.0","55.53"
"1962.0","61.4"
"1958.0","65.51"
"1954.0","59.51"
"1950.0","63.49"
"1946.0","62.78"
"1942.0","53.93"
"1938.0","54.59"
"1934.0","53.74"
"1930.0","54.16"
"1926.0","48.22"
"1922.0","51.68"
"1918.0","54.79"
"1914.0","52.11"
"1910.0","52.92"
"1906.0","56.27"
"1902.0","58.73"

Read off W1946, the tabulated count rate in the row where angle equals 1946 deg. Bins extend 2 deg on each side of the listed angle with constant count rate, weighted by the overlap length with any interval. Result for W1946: 62.78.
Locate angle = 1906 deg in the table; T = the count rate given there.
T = 56.27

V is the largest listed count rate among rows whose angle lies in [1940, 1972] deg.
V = 65.51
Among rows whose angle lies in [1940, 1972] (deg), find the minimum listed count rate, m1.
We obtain 53.93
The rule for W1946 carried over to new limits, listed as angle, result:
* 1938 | 54.59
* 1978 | 54.99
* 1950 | 63.49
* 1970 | 54.24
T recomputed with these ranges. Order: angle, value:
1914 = 52.11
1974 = 59.84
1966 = 55.53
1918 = 54.79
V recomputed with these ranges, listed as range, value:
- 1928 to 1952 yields 63.49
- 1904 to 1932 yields 56.27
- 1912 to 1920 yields 54.79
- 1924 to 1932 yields 54.16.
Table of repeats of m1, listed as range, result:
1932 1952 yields 53.74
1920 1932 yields 48.22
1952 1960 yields 59.51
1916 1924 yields 51.68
